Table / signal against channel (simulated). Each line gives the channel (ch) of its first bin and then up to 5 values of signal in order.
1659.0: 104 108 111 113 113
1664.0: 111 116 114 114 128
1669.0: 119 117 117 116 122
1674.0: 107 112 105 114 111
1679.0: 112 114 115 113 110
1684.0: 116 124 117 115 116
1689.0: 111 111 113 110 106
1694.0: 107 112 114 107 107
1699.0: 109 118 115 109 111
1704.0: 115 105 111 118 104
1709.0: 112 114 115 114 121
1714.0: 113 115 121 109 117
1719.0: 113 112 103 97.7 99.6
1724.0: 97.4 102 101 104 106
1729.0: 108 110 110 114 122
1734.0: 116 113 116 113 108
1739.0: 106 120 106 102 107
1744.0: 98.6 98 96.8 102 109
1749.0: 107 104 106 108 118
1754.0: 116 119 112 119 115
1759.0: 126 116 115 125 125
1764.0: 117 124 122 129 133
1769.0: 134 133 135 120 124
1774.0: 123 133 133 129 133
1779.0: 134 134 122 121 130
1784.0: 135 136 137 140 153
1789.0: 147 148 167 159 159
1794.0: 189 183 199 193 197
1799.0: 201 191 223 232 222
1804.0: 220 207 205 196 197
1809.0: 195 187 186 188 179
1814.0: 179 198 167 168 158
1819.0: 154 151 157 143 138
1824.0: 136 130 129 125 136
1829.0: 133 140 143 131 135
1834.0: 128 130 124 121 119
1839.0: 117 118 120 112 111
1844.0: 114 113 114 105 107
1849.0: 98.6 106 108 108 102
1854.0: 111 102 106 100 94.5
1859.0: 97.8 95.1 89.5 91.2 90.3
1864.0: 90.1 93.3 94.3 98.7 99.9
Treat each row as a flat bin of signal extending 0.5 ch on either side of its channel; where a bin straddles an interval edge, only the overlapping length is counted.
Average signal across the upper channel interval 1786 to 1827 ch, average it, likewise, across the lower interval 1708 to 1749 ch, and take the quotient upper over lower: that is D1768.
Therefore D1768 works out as 1.61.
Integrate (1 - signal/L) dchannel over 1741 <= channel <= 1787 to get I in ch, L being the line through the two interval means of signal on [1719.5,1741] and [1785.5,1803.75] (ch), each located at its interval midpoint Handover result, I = 8.08 ch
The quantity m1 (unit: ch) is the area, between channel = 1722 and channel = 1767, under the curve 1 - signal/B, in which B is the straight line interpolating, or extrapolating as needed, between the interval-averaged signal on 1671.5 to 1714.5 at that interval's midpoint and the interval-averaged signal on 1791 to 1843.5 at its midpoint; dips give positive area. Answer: 7.57 ch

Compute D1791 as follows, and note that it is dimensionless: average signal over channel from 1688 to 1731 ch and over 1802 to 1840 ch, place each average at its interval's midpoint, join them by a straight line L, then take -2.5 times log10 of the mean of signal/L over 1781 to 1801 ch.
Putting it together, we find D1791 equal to -0.12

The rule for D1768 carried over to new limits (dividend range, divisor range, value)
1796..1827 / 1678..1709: 1.61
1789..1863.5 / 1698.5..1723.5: 1.31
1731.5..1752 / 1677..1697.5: 0.96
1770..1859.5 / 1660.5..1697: 1.28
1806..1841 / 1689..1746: 1.38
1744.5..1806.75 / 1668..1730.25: 1.28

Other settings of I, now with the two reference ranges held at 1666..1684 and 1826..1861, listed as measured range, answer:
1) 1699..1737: 1.3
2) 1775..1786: -1.5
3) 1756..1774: -1.4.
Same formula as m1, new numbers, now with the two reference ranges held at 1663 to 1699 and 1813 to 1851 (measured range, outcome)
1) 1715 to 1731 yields 1.6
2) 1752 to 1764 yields 0.5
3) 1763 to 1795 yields -2.8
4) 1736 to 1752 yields 2.1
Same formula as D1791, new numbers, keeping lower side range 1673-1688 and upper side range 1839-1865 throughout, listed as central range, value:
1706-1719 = -0.02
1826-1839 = -0.23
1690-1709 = 0.02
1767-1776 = -0.19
